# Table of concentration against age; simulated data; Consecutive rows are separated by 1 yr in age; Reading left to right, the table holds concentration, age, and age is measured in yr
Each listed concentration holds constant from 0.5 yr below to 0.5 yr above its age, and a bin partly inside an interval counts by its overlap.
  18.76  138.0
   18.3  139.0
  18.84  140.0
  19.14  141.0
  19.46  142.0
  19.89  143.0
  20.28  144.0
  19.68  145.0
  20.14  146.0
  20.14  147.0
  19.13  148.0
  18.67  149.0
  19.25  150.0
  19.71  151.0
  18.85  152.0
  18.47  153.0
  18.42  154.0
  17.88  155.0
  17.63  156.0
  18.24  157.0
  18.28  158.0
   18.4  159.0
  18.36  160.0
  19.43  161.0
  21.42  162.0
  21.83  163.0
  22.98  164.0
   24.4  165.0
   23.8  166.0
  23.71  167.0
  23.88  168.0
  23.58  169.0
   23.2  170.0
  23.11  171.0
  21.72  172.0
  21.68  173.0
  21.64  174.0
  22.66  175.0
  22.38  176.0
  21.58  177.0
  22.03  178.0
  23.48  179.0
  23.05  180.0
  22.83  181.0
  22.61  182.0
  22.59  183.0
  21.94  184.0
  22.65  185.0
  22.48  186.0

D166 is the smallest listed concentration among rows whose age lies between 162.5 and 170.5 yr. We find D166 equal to 21.83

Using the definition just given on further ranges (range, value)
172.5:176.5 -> 21.64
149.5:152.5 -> 18.85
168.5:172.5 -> 21.72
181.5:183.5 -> 22.59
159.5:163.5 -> 18.36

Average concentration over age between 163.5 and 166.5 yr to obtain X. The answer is 23.7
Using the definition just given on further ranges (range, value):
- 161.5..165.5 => 22.7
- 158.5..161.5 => 18.7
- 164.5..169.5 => 23.9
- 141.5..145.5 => 19.8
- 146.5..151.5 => 19.4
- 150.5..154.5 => 18.9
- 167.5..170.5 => 23.6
